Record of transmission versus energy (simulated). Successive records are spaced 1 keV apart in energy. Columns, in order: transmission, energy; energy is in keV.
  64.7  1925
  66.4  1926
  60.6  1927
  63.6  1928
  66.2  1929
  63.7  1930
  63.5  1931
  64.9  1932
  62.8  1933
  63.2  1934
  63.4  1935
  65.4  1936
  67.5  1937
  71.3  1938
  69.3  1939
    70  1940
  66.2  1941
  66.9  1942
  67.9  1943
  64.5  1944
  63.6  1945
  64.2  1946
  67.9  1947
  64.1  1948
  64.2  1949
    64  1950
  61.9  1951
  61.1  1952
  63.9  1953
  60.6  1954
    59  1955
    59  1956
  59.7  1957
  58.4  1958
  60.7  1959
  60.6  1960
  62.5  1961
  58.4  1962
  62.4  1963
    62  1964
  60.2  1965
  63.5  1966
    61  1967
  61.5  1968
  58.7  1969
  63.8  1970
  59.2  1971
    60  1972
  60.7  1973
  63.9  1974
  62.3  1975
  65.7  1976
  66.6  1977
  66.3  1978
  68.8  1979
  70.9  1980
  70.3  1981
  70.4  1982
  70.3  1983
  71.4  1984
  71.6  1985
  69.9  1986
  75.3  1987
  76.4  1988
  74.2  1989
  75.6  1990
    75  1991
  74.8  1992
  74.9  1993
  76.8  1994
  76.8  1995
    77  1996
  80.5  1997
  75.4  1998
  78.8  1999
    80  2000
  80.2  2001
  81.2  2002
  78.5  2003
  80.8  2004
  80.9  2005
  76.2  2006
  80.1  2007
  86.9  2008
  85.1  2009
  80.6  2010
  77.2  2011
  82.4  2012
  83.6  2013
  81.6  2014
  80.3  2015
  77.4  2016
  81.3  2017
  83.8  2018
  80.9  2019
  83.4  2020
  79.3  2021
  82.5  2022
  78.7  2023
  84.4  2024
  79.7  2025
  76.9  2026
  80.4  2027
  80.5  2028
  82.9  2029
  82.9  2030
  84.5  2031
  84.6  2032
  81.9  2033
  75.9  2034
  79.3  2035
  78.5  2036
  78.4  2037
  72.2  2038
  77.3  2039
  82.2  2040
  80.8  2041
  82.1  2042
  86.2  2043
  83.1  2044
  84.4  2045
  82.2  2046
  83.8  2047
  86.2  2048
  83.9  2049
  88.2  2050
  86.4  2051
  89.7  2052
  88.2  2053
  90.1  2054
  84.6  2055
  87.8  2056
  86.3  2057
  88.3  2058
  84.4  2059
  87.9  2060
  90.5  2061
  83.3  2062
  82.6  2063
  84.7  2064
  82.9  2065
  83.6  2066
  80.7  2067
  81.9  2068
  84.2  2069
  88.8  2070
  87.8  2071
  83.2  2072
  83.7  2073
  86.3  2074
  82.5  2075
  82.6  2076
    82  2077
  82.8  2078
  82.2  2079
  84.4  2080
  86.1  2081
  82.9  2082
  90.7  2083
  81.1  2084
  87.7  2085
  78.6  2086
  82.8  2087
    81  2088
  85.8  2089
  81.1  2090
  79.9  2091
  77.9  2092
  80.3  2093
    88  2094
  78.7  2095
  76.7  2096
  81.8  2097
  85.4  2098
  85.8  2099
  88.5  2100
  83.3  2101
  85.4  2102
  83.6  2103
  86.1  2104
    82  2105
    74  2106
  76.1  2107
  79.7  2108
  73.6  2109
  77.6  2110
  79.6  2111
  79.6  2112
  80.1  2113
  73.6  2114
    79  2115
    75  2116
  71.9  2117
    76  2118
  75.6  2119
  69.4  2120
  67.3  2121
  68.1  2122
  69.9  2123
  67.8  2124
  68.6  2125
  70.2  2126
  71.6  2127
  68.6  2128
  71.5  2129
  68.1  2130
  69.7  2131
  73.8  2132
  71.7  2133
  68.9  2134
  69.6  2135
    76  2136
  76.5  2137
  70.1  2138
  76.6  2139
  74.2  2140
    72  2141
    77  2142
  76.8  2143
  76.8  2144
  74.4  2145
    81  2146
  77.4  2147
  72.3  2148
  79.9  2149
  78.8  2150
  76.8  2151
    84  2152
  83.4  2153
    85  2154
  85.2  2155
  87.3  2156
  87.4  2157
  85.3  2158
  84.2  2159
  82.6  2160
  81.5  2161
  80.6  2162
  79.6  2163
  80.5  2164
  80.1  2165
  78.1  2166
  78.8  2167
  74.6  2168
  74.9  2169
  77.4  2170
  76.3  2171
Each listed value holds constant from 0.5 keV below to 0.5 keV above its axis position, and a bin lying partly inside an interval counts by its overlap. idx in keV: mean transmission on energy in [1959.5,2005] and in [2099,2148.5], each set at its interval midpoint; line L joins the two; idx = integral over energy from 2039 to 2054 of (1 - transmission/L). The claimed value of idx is -2.6 keV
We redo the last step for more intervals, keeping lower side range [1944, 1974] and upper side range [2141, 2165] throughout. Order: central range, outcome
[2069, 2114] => -4.7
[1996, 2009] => -2.8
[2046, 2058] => -2.7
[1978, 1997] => -2.6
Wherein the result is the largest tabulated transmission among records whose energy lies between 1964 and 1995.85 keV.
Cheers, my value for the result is 76.8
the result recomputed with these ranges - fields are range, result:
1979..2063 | 90.5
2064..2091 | 90.7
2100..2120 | 88.5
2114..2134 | 79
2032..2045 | 86.2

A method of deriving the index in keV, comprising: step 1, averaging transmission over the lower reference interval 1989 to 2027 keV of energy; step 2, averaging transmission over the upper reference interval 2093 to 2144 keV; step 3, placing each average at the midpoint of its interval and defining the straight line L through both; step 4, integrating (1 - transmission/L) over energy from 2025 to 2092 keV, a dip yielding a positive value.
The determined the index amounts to -4.8 keV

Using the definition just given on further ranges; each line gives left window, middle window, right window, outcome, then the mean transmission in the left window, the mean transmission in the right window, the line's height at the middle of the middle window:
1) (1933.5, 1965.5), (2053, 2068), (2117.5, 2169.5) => -3.14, 63.6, 76.1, 70.7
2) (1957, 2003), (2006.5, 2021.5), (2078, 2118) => -1.92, 68.8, 81.2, 72.4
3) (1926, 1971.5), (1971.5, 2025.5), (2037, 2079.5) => -2.32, 63.3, 84.3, 72.8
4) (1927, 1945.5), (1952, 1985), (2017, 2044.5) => 3.53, 65.6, 80.9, 70.8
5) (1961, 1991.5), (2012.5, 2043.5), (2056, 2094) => -2.12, 66.5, 84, 75.7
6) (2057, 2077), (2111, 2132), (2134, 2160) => 2.15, 84.7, 78.6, 80.5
